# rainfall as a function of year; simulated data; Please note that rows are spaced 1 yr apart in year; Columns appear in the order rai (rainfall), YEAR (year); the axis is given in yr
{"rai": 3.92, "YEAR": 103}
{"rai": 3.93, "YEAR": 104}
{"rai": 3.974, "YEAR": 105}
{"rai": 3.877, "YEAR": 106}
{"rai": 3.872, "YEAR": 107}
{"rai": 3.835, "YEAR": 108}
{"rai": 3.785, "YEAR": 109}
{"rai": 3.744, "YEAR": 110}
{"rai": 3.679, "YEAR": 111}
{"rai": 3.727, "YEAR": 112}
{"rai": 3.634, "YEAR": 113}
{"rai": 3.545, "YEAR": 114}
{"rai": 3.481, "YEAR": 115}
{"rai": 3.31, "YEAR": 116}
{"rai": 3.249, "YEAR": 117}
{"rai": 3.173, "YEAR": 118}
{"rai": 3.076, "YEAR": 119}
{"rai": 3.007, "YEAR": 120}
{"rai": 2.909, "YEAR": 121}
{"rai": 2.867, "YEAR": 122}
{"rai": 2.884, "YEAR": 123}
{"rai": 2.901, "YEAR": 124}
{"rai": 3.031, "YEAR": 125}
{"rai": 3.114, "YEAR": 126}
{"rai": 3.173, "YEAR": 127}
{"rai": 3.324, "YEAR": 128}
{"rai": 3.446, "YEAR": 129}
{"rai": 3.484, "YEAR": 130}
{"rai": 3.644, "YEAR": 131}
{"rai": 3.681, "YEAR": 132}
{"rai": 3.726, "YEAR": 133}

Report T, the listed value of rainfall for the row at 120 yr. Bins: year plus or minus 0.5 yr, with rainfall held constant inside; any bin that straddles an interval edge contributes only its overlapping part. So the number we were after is 3.007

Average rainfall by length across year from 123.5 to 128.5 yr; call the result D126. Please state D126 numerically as 3.11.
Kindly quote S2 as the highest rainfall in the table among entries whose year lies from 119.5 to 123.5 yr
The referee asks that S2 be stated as 3.007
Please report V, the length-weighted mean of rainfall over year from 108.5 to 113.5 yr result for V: 3.71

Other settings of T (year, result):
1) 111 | 3.679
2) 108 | 3.835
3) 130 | 3.484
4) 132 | 3.681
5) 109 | 3.785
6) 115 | 3.481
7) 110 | 3.744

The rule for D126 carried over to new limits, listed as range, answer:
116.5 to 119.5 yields 3.17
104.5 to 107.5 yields 3.91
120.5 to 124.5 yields 2.89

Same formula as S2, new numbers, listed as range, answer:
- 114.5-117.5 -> 3.481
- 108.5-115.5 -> 3.785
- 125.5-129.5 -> 3.446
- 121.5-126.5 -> 3.114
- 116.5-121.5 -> 3.249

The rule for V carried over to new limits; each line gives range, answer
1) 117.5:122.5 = 3.01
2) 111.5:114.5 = 3.64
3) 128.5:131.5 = 3.52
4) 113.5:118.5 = 3.35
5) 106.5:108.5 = 3.85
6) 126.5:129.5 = 3.31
